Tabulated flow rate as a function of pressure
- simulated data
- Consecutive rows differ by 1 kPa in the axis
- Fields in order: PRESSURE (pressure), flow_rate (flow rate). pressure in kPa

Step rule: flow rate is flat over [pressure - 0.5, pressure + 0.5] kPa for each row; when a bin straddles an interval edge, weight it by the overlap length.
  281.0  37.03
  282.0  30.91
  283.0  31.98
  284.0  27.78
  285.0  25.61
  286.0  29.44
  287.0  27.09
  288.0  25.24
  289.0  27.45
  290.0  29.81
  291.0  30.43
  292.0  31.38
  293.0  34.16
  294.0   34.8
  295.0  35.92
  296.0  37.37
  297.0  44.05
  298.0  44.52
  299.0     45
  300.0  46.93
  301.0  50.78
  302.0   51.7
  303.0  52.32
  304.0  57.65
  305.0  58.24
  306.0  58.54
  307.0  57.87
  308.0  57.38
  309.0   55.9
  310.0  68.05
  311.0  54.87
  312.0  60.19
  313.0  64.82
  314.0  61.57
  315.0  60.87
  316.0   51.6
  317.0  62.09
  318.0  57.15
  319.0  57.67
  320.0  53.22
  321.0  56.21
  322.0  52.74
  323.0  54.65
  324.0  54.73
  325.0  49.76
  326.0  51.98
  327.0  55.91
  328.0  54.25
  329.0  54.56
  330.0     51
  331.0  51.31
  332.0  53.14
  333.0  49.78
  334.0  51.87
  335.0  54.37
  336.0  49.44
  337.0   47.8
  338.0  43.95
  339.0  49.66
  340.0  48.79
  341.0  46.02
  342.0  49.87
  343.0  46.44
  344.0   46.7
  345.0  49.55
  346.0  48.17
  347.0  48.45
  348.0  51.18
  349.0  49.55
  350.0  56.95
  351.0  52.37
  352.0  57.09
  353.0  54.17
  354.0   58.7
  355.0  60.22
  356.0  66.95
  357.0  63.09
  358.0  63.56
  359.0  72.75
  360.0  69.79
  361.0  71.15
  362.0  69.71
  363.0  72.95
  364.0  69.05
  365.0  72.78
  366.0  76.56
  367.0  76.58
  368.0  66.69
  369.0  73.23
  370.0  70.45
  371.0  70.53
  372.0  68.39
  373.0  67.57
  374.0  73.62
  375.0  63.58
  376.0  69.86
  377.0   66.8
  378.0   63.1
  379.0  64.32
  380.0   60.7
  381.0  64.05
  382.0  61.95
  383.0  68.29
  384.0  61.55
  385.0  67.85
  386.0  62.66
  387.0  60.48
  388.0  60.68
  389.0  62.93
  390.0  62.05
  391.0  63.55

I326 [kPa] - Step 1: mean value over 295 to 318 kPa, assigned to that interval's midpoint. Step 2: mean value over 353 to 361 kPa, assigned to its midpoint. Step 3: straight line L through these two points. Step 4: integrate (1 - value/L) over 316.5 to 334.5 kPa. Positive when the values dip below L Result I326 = 1.3 kPa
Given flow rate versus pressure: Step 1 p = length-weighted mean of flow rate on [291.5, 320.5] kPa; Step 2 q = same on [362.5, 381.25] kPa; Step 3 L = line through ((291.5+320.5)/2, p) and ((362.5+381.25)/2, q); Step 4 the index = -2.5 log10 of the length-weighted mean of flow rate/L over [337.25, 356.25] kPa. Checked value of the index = 0.211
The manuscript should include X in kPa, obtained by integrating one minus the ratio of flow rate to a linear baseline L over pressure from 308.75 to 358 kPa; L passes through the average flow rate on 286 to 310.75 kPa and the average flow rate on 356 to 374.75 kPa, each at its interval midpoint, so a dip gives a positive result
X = 2.51 kPa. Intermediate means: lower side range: 44.1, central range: 54.2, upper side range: 70.3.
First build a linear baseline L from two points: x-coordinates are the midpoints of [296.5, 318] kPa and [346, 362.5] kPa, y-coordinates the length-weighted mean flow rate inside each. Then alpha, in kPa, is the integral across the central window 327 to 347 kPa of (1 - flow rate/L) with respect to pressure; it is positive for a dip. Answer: 2.9 kPa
